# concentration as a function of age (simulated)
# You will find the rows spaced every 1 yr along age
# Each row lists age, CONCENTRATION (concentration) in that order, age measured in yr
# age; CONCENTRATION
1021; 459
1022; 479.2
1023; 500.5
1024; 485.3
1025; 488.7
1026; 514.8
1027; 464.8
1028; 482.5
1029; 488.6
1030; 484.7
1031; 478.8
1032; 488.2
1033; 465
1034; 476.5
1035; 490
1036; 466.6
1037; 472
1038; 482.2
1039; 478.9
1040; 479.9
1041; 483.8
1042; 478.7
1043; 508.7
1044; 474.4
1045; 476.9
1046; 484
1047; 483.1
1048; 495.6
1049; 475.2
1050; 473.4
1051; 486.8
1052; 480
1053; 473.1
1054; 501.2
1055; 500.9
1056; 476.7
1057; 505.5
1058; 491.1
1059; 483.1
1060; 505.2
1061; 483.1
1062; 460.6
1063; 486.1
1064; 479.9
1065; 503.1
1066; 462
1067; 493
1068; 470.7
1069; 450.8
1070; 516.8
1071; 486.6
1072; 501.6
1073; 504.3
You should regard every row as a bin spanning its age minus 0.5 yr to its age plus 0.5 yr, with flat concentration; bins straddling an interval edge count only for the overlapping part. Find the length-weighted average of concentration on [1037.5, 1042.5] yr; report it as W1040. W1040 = 481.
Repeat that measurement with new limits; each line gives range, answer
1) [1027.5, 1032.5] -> 485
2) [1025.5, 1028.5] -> 487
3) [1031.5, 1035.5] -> 480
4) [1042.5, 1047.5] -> 485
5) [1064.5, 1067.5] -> 486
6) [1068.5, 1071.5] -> 485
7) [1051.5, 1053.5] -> 477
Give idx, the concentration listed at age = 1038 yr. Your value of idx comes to 482.2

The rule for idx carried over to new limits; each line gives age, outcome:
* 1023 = 500.5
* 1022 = 479.2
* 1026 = 514.8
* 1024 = 485.3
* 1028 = 482.5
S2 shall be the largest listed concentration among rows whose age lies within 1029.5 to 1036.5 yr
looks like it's 490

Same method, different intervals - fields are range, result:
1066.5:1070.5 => 516.8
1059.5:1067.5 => 505.2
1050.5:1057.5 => 505.5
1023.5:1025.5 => 488.7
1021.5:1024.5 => 500.5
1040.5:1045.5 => 508.7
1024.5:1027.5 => 514.8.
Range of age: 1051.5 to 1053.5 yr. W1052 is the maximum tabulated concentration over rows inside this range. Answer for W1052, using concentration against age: 480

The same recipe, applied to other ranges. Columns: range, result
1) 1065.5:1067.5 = 493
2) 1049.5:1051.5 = 486.8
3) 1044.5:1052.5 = 495.6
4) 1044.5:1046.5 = 484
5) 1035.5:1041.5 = 483.8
